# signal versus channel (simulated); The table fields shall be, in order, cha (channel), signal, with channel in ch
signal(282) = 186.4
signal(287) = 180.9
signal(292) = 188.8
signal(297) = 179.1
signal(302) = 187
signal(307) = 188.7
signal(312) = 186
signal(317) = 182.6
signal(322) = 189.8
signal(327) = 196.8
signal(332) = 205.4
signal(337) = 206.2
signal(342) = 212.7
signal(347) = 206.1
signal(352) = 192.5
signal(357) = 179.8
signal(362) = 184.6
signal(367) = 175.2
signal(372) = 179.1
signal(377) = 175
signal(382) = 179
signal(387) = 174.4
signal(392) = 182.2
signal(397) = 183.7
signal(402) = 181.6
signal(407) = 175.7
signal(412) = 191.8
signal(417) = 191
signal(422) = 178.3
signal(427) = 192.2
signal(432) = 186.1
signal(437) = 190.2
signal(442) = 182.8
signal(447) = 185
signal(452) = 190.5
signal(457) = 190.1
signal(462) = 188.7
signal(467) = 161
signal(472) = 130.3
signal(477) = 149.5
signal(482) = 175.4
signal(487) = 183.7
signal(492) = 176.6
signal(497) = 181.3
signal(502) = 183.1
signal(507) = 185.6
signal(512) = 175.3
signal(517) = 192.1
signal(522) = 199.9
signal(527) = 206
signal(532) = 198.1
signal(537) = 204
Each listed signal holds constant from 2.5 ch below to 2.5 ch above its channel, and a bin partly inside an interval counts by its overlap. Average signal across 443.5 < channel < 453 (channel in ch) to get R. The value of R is 187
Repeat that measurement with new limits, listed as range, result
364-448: 183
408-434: 187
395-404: 183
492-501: 180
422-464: 188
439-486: 173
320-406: 188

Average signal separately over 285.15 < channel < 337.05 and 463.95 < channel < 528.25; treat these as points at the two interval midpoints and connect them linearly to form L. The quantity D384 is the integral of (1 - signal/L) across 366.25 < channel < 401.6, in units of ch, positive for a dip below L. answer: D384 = 1.08 ch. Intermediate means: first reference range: 189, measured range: 179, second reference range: 176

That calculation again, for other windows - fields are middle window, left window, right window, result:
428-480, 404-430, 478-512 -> 1.94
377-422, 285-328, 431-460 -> 1.29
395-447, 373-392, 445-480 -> -3.40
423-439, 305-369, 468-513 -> -0.81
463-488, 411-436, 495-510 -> 3.31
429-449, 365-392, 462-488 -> -2.27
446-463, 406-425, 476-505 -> -0.78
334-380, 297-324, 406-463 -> -0.92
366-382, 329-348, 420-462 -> 1.87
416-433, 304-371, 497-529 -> 0.38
